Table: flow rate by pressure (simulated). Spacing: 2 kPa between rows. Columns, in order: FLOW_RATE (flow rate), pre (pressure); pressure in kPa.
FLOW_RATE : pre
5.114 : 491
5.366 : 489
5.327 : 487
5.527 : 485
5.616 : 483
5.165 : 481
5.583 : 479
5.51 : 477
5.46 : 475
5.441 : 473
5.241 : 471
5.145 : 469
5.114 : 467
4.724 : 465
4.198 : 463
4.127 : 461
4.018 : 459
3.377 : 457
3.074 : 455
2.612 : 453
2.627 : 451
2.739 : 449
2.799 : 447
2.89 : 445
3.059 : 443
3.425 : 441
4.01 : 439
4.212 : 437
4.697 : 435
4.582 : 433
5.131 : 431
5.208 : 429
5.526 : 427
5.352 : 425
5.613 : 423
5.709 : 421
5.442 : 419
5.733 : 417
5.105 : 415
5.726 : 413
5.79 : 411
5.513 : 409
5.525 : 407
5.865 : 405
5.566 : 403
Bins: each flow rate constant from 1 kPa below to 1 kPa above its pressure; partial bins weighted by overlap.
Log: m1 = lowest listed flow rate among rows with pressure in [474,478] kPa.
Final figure 5.46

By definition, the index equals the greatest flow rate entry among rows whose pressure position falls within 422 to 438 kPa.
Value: 5.613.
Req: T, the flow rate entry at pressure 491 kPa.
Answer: 5.114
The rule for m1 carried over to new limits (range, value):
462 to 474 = 4.198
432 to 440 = 4.01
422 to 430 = 5.208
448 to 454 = 2.612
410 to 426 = 5.105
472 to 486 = 5.165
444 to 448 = 2.799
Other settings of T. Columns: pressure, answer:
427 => 5.526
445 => 2.89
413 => 5.726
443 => 3.059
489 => 5.366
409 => 5.513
